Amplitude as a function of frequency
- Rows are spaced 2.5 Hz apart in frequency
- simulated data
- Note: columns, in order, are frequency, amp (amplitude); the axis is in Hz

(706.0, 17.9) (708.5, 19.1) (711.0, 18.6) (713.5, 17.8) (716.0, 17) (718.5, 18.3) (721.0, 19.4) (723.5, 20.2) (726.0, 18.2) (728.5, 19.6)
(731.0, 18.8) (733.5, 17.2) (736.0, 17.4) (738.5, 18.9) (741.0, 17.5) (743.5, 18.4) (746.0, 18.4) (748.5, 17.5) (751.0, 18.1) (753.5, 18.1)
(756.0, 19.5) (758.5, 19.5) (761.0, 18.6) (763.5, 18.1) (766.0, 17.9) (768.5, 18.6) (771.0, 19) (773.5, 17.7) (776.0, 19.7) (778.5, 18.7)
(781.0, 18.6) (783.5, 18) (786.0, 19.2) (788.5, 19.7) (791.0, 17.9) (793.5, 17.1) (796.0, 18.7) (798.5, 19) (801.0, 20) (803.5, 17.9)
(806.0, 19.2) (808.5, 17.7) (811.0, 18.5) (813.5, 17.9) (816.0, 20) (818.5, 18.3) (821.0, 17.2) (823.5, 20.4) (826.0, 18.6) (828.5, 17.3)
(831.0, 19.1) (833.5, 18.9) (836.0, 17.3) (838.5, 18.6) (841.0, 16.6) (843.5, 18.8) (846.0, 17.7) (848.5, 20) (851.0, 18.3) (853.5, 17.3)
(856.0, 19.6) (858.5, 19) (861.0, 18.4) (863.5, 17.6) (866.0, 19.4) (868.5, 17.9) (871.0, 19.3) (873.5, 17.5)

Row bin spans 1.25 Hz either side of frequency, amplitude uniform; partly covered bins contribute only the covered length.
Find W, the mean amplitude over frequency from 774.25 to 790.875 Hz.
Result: 18.9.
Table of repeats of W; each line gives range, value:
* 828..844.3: 18.1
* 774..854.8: 18.5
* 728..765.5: 18.3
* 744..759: 18.5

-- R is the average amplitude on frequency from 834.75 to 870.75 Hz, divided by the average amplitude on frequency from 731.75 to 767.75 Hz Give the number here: 1.0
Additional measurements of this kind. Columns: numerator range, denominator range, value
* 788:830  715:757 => 1.01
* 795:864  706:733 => 0.99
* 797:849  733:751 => 1.03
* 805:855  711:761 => 1.00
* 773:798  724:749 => 1.02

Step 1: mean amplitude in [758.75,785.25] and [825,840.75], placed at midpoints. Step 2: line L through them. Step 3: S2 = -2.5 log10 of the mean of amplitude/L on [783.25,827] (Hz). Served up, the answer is -0.02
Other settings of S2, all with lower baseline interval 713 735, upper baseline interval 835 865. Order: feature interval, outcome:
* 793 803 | -0.02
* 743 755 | 0.02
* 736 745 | 0.02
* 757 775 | 0.00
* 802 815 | 0.00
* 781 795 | 0.00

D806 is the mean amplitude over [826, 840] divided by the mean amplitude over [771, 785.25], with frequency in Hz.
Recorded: 0.98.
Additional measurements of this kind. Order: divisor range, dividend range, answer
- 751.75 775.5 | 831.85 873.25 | 0.99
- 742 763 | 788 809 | 1.00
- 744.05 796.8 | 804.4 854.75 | 0.99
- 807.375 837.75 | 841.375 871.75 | 1.01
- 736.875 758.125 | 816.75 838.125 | 1.01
